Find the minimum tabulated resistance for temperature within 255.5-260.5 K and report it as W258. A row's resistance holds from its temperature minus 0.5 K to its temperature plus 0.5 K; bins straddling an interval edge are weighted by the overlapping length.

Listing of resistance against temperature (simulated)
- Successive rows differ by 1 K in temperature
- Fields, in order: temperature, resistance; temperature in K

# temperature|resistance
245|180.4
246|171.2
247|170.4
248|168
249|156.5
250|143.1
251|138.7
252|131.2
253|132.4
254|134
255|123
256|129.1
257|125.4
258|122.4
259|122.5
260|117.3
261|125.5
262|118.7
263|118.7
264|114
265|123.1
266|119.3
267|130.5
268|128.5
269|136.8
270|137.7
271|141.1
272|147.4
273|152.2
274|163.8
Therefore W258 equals 117.3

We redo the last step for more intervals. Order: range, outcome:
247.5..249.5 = 156.5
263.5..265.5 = 114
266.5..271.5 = 128.5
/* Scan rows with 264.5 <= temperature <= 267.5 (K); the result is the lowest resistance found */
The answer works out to 119.3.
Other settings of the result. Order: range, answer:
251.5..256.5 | 123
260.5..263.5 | 118.7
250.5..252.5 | 131.2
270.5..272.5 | 141.1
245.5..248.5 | 168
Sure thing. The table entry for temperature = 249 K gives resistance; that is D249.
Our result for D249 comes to 156.5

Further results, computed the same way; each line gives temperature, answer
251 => 138.7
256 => 129.1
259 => 122.5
